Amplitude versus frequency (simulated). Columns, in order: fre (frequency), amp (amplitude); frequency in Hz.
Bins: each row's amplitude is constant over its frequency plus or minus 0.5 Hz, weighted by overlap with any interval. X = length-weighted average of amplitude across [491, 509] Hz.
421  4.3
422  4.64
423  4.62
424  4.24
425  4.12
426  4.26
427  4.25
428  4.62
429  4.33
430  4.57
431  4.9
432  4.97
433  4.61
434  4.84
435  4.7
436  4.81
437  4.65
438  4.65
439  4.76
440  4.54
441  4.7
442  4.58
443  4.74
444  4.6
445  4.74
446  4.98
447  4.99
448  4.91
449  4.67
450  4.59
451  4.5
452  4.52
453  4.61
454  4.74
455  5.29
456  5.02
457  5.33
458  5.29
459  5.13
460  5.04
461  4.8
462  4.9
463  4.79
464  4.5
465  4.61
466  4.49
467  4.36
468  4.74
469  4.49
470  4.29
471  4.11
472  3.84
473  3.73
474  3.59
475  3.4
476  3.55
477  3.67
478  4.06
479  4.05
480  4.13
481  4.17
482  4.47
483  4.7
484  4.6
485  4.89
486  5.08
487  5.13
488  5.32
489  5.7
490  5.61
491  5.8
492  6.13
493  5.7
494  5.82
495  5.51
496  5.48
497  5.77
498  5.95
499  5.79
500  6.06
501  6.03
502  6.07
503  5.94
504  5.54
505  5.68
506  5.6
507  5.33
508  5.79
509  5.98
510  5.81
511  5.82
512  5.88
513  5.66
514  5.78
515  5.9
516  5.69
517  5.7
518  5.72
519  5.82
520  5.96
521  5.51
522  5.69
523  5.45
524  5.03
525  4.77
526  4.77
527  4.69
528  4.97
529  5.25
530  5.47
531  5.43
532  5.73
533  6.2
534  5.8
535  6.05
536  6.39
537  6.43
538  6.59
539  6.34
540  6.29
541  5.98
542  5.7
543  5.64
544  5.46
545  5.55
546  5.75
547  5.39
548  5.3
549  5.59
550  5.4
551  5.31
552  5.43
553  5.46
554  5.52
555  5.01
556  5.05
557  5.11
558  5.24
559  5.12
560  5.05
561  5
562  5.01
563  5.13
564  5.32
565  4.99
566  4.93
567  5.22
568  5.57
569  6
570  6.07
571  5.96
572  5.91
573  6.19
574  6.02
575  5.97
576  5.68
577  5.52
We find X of 5.78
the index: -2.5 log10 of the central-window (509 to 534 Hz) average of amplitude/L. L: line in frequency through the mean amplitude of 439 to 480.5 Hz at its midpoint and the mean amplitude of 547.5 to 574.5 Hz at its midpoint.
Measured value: -0.10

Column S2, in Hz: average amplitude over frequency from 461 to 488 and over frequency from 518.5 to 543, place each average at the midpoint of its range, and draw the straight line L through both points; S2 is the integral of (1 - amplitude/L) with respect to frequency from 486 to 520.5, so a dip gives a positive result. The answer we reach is -4.9 Hz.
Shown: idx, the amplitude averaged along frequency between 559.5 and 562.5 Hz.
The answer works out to 5.02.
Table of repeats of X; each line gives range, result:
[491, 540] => 5.72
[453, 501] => 4.85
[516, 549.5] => 5.65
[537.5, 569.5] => 5.45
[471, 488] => 4.22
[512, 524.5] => 5.67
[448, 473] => 4.68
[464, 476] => 4.14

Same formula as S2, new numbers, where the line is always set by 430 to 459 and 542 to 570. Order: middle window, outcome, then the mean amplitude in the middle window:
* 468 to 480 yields 2.4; 3.93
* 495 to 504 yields -1.4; 5.85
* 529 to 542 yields -1.9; 6.01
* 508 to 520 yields -1.6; 5.8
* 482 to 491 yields -0.2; 5.13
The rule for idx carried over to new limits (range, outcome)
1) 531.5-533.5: 5.96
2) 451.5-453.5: 4.56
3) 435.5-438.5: 4.7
